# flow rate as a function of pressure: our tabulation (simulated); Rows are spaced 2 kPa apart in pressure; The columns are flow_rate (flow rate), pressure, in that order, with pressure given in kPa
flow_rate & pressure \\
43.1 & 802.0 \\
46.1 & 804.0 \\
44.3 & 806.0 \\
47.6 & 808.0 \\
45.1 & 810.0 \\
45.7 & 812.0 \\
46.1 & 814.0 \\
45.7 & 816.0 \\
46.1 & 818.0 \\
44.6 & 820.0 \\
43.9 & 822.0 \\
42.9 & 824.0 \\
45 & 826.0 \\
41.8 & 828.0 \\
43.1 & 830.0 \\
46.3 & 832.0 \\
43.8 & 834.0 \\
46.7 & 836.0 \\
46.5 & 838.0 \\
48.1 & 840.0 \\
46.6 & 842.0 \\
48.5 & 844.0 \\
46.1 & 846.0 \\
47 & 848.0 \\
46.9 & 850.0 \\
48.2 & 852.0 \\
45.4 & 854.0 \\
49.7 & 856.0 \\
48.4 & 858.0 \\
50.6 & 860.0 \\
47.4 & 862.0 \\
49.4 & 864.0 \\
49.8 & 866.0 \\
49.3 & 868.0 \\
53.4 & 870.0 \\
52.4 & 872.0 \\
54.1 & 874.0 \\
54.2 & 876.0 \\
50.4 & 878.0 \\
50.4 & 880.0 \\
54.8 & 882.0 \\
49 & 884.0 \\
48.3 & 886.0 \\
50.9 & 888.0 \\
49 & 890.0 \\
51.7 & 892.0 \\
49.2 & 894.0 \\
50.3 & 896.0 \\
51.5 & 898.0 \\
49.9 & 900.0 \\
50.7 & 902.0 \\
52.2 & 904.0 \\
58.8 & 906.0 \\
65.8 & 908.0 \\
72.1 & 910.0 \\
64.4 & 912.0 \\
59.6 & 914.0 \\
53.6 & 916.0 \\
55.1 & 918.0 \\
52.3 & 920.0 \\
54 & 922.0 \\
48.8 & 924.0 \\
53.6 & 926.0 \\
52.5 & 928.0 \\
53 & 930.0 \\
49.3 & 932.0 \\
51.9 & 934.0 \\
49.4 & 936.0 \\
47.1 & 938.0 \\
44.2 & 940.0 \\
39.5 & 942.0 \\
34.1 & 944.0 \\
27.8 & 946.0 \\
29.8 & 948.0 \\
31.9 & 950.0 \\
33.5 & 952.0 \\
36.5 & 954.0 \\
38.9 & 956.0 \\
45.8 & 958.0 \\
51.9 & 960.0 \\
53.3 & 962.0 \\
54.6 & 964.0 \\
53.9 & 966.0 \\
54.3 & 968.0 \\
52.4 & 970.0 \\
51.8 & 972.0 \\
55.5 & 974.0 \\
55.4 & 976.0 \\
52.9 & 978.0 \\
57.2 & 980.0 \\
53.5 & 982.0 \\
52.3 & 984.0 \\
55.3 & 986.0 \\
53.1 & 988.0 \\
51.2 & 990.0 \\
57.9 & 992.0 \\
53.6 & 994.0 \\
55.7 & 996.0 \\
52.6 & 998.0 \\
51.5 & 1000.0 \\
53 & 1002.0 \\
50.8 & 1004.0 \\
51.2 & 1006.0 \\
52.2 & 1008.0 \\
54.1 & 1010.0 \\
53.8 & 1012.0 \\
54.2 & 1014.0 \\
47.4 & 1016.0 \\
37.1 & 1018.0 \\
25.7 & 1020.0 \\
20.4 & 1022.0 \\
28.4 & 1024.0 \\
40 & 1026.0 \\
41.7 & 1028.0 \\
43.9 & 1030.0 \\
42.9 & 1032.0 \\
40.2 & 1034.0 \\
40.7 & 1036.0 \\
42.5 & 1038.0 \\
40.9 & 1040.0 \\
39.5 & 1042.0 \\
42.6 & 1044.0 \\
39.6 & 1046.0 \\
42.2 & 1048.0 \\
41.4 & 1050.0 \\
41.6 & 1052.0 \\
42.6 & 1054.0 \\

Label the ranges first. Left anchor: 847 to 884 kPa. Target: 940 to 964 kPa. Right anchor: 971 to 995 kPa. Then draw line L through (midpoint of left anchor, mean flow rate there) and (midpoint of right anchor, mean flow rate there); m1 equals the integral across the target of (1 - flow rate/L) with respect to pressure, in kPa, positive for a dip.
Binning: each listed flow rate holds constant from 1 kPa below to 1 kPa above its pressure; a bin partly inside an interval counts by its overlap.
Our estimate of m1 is 6.2 kPa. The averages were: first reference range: 50.1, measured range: 39.4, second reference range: 54.1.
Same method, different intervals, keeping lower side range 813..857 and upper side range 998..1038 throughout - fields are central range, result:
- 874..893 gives -2.4 kPa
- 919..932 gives -2.1 kPa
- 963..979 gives -3.4 kPa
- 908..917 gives -3.6 kPa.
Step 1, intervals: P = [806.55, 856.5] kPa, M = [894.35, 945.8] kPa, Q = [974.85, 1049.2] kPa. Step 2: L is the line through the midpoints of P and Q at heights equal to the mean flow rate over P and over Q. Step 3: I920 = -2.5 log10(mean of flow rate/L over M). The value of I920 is -0.13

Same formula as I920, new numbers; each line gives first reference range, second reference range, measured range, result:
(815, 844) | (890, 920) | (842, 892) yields 0.015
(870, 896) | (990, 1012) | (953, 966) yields 0.112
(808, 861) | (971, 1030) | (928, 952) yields 0.148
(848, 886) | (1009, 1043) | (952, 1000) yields -0.185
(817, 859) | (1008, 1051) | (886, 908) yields -0.168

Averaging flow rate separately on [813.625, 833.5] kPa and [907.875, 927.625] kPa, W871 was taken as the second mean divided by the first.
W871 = 1.29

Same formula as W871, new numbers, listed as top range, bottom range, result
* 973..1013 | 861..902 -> 1.06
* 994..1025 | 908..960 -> 0.97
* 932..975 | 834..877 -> 0.92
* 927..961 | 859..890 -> 0.83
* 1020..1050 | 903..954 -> 0.79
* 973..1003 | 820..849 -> 1.19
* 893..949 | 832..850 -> 1.09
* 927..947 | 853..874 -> 0.90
